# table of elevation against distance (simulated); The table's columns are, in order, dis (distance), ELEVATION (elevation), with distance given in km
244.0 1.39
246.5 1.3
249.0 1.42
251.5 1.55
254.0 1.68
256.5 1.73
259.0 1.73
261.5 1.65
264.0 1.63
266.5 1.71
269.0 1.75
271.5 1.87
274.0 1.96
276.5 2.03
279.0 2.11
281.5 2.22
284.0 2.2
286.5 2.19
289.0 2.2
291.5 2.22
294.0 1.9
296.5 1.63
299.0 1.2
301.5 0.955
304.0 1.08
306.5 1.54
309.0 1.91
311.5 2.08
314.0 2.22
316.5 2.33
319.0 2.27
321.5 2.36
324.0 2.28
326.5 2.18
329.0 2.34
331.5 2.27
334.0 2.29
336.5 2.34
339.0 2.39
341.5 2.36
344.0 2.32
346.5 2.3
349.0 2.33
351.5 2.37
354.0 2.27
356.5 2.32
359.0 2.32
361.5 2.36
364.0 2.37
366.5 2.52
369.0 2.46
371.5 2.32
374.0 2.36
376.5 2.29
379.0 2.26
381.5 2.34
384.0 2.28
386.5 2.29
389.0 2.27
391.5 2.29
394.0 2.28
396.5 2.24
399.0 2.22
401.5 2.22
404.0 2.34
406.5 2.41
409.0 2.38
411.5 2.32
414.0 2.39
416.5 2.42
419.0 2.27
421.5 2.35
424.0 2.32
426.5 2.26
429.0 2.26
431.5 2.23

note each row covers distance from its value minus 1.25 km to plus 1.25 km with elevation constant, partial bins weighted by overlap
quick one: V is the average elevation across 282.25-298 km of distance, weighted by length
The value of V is 2.05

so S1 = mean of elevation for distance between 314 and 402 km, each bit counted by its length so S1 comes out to 2.31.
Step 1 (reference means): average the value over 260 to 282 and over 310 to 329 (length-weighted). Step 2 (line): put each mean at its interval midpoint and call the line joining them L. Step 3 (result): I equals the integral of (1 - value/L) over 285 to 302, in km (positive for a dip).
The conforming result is 2.0 km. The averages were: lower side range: 1.87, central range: 1.8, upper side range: 2.25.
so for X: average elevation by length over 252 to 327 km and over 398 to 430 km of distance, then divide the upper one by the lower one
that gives 1.2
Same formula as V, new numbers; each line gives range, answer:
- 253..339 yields 1.95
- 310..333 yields 2.26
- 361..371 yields 2.42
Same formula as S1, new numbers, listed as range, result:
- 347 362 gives 2.33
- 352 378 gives 2.36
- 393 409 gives 2.29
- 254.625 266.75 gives 1.69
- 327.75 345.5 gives 2.33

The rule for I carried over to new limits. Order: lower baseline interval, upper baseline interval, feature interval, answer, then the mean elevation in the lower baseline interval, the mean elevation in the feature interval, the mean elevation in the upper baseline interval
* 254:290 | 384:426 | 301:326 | 1.3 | 1.92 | 1.94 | 2.31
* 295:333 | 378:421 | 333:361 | -3.6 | 1.91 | 2.33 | 2.31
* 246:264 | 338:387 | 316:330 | -1.5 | 1.6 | 2.29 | 2.34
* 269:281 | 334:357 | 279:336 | 3.8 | 1.98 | 2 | 2.33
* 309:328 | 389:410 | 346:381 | -1.3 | 2.22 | 2.35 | 2.29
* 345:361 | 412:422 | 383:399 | 0.5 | 2.32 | 2.27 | 2.36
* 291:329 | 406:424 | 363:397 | -2.0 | 1.89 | 2.33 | 2.36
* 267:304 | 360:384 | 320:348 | -2.3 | 1.86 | 2.31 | 2.36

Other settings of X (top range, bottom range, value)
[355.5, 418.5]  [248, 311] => 1.32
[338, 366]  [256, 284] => 1.25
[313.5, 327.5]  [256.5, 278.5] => 1.27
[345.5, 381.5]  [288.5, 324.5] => 1.26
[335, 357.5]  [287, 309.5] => 1.43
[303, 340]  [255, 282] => 1.16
